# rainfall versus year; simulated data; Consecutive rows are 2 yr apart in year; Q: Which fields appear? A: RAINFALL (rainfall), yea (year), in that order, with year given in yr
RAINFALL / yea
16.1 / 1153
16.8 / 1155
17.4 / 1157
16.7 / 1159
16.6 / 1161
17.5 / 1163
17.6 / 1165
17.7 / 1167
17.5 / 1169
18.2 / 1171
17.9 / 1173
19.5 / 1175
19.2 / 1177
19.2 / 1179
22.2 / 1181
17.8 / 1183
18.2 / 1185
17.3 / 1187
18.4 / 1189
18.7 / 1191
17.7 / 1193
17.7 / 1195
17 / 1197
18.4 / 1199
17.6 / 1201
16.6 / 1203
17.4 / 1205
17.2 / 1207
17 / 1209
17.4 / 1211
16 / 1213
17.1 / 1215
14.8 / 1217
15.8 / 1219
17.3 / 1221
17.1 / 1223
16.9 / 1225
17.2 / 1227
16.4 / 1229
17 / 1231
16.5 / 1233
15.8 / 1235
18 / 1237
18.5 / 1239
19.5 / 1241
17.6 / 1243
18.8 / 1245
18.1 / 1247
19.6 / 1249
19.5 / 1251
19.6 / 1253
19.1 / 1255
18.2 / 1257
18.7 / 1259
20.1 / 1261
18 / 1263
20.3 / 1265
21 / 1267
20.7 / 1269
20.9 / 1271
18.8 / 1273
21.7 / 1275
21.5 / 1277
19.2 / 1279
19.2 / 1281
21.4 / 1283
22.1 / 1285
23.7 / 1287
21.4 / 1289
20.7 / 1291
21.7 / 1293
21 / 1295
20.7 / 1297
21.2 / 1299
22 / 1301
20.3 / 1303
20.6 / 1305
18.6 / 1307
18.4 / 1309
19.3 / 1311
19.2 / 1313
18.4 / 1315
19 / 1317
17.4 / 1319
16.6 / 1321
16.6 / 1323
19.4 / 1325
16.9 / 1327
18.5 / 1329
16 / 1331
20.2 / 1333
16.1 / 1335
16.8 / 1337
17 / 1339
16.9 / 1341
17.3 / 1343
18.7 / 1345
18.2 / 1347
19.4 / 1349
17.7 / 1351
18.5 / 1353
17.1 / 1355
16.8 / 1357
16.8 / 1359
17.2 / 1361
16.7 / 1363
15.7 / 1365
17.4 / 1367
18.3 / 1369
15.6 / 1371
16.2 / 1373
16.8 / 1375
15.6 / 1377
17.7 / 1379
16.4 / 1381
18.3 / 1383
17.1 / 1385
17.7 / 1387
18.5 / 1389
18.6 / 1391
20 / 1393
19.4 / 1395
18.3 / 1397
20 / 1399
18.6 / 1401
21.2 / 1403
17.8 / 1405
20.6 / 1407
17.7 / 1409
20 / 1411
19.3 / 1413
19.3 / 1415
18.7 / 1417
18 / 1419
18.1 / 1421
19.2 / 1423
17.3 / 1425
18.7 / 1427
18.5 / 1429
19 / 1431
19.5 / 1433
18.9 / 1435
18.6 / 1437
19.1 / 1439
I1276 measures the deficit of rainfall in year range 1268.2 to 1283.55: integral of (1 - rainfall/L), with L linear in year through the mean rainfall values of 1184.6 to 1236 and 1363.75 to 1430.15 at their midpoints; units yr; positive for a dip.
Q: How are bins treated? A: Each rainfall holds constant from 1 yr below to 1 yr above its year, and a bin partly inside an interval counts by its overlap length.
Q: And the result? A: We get -2.56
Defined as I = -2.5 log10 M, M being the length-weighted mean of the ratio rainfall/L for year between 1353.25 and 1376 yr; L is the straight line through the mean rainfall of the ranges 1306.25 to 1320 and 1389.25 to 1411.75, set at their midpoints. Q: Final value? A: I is 0.13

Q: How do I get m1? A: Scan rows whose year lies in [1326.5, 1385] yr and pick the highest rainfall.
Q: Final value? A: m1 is 20.2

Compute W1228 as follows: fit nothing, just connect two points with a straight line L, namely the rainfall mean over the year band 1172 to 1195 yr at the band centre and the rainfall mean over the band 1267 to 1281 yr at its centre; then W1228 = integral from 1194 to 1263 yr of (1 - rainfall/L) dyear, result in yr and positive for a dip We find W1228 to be 6.8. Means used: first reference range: 18.7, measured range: 17.6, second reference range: 20.4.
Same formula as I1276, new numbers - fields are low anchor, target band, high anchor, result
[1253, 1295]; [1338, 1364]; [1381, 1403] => 2.31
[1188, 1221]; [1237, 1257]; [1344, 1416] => -1.67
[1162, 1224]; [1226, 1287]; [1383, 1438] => -3.83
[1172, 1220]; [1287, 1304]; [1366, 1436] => -3.05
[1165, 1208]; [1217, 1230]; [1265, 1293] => 1.78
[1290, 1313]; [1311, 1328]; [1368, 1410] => 1.61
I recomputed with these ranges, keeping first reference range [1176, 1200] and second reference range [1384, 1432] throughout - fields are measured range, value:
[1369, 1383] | 0.13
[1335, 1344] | 0.11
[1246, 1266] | -0.03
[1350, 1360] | 0.08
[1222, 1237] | 0.11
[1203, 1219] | 0.12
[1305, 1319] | -0.01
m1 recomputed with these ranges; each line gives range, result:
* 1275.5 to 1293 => 23.7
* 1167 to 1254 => 22.2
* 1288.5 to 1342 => 22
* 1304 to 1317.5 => 20.6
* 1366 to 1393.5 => 20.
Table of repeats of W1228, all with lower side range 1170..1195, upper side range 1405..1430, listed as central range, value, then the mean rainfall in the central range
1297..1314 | -1.2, 20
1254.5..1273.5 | -0.9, 19.6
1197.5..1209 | 0.8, 17.4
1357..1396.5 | 2.9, 17.4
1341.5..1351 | 0.2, 18.2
